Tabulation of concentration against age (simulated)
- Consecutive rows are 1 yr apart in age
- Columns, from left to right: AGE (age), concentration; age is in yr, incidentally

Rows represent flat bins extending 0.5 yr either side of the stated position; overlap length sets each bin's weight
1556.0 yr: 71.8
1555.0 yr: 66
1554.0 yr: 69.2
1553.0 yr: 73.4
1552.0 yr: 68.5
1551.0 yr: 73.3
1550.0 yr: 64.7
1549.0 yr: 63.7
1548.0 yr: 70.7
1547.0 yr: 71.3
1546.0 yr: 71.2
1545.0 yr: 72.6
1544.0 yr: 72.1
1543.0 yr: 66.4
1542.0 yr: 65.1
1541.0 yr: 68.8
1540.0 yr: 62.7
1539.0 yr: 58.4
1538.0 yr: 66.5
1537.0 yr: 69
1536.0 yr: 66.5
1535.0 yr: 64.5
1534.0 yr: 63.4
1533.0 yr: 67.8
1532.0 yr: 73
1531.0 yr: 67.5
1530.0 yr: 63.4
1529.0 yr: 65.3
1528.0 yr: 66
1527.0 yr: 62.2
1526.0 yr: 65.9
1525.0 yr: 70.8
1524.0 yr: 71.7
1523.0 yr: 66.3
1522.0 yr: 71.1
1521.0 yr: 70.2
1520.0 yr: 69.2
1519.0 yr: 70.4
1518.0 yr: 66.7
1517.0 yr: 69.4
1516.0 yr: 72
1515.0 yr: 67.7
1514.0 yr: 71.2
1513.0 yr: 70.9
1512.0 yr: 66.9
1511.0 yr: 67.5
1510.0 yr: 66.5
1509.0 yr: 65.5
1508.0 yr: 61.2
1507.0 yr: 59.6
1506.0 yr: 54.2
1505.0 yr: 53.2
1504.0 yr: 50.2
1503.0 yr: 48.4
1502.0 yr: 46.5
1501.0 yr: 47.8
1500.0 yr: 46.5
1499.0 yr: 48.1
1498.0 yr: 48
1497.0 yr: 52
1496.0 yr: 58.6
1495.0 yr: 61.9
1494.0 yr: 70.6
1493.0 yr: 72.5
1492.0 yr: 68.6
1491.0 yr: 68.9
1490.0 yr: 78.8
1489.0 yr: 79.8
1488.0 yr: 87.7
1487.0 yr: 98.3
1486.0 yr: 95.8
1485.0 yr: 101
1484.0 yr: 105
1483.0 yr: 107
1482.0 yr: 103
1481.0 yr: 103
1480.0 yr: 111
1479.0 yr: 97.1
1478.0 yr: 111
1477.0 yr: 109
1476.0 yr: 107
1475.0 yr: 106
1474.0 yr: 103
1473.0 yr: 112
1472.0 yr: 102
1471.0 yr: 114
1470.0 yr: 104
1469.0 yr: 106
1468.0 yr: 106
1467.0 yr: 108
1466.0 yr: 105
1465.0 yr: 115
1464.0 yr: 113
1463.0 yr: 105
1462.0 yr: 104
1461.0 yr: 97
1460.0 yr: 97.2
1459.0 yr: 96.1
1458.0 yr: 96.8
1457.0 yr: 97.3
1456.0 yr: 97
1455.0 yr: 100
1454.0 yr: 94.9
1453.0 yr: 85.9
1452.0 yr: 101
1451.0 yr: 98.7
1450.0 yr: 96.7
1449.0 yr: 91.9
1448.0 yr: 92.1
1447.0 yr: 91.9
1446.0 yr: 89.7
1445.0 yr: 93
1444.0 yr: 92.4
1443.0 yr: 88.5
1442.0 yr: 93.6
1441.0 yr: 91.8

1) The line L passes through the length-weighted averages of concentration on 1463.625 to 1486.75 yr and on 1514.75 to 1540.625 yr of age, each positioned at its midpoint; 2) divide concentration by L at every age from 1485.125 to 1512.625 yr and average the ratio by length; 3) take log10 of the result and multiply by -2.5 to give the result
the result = 0.35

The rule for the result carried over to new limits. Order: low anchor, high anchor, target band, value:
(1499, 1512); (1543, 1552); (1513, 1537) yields -0.10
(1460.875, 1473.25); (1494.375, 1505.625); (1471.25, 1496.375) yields -0.18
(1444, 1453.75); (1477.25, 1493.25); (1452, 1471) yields -0.09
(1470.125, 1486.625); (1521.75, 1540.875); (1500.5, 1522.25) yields 0.26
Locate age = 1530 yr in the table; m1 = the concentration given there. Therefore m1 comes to 63.4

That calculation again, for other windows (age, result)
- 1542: 65.1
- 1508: 61.2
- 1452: 101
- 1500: 46.5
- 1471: 114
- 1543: 66.4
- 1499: 48.1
